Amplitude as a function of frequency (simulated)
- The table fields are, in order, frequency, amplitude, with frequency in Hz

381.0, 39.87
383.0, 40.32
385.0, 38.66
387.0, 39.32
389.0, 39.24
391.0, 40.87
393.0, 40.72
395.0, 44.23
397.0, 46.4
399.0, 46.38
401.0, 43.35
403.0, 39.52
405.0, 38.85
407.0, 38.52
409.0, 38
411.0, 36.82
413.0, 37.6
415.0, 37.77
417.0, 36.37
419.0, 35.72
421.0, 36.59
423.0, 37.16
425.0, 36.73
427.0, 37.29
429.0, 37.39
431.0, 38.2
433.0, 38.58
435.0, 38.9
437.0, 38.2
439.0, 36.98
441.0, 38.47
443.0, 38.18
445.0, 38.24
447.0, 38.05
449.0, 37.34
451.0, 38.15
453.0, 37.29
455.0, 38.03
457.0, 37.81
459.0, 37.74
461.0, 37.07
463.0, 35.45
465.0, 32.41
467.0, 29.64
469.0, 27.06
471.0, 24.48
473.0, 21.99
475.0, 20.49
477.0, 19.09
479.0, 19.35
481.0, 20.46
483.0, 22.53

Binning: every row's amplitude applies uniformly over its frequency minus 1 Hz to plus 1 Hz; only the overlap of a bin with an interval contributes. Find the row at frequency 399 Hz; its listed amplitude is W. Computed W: 46.38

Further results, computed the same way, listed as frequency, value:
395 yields 44.23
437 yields 38.2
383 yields 40.32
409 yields 38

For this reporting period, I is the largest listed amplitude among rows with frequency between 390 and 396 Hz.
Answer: 44.23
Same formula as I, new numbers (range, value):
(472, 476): 21.99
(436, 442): 38.47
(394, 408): 46.4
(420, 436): 38.9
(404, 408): 38.85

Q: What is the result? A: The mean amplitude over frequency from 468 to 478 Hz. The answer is 22.6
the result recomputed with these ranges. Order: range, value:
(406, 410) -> 38.3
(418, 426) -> 36.5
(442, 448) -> 38.2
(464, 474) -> 27.1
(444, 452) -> 37.9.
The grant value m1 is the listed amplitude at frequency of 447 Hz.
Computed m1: 38.05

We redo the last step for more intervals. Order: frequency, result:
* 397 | 46.4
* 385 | 38.66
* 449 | 37.34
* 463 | 35.45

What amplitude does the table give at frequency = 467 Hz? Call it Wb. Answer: 29.64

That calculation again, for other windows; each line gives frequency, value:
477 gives 19.09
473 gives 21.99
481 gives 20.46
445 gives 38.24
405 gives 38.85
